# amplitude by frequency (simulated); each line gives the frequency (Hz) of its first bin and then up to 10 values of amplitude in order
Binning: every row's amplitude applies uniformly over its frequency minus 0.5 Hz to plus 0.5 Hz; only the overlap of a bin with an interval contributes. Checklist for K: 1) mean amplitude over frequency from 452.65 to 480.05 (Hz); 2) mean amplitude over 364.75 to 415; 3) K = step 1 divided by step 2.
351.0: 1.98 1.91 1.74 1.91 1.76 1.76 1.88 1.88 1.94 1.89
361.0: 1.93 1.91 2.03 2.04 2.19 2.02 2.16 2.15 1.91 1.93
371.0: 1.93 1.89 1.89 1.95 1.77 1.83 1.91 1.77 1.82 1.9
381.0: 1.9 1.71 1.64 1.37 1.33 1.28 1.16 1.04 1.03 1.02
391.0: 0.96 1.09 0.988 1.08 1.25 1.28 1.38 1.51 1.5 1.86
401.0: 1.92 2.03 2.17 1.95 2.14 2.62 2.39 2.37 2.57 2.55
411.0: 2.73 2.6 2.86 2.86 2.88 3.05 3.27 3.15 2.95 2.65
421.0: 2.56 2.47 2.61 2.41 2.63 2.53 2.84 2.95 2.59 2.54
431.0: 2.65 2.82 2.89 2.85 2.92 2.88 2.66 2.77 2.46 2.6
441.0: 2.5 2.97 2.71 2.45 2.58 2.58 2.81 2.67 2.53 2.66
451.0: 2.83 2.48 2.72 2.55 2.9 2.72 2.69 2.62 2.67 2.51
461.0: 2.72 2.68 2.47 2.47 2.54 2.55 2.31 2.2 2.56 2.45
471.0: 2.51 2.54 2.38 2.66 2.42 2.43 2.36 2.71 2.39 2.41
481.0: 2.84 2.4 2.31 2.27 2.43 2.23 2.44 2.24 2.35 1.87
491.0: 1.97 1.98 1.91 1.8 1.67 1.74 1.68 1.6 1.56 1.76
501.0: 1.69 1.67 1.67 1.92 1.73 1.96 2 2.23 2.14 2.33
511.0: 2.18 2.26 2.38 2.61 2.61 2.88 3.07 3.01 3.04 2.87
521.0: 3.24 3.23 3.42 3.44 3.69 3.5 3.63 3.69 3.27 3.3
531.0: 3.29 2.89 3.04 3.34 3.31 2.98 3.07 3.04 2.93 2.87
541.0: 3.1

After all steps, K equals 1.4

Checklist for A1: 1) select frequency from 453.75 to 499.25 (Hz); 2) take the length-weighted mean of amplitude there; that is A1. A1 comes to 2.34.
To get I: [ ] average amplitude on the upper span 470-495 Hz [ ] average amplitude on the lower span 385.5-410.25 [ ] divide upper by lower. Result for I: 1.42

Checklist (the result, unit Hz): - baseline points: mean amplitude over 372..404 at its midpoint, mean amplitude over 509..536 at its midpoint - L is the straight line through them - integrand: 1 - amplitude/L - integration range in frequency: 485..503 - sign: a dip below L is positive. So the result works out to 5.4 Hz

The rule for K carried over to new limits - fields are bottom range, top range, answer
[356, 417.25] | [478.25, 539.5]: 1.34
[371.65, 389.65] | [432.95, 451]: 1.67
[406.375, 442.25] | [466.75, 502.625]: 0.80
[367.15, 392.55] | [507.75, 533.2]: 1.85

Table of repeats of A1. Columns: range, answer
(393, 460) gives 2.5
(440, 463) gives 2.66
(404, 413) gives 2.49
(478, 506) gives 2.03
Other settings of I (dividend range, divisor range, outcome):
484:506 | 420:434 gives 0.72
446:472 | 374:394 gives 1.79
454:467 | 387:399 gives 2.25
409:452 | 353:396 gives 1.62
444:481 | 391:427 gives 1.14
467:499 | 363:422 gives 1.14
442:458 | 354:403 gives 1.59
